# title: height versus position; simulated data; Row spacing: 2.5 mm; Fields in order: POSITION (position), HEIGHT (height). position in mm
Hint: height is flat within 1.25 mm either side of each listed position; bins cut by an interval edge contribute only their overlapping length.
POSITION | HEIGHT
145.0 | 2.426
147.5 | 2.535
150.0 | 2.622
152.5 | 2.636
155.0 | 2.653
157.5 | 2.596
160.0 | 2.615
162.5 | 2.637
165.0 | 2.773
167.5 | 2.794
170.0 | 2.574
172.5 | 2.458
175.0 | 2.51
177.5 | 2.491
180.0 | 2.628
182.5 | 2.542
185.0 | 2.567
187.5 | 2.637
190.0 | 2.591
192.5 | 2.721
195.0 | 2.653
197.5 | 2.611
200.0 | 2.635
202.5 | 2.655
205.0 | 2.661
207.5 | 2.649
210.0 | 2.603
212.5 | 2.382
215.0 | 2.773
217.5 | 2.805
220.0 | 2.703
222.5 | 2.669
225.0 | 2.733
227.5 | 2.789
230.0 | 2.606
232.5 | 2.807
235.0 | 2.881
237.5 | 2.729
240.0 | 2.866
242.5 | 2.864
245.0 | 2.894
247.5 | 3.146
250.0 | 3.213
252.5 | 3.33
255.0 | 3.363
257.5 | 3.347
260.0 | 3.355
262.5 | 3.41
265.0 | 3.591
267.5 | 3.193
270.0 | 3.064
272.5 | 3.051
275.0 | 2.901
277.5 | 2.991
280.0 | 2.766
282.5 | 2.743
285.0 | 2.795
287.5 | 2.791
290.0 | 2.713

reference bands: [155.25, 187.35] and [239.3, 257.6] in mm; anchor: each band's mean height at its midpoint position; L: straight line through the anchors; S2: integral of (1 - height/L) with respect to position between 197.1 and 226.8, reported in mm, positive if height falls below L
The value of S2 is 2.2 mm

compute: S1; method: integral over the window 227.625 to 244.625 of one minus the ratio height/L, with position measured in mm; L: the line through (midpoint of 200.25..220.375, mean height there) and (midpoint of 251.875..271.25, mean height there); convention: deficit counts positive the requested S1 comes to 1.1 mm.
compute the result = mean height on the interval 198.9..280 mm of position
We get 2.92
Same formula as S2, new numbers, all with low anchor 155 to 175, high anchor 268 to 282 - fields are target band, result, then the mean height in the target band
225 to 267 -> -2.8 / 3.07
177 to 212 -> 1.3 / 2.62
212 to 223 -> 0.4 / 2.69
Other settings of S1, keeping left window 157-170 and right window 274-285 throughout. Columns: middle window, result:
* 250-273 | -4.0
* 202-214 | 0.7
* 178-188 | 0.5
